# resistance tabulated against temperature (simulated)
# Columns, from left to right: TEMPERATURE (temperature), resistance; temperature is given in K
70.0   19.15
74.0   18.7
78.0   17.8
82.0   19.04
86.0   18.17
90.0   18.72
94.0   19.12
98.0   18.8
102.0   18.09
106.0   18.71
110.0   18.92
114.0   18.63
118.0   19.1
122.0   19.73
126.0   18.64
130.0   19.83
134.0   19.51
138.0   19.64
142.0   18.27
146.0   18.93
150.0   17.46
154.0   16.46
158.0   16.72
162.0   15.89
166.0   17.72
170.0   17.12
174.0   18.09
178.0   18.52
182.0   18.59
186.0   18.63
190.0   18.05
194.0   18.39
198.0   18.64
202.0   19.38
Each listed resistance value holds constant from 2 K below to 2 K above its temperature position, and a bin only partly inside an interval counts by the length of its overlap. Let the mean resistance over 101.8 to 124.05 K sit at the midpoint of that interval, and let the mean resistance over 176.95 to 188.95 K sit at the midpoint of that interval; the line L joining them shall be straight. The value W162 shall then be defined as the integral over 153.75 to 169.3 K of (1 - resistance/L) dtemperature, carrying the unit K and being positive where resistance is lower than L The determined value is 1.6 K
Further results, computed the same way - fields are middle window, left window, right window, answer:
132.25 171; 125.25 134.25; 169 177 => 1.69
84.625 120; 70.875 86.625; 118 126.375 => 0.40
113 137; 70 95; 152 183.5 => -1.72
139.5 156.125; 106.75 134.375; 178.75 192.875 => 0.90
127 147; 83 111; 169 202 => -0.76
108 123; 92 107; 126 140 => 0.02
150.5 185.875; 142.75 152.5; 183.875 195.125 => 1.51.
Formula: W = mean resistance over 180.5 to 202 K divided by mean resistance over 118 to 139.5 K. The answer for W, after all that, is 0.95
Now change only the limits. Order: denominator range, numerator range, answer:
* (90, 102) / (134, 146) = 1.01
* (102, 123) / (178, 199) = 0.98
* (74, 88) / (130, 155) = 1.01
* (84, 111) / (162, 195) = 0.97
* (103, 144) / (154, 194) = 0.93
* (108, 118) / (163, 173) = 0.92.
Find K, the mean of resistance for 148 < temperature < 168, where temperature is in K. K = 16.9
